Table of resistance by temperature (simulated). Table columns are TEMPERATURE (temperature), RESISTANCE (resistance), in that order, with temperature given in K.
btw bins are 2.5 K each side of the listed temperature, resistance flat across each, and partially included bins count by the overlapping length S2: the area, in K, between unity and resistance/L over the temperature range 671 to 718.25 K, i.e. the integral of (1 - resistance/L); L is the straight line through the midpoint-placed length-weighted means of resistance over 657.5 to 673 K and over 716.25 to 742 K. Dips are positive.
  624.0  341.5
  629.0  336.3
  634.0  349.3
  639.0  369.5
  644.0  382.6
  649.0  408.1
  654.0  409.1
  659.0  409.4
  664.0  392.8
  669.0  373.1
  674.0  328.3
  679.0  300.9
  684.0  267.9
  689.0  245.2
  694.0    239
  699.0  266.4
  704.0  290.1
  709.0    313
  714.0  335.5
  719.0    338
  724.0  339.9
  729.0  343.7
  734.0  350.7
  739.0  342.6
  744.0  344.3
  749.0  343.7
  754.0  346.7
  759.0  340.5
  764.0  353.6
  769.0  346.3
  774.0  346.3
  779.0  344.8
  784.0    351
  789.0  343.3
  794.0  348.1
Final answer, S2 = 9.7 K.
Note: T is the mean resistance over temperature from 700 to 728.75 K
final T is 322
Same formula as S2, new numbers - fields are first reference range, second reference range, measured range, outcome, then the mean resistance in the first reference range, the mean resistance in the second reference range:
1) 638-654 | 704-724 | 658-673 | -0.4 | 392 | 325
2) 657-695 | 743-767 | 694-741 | 2.1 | 322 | 346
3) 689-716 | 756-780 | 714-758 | -3.9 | 284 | 346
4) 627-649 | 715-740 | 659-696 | 4.3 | 365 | 343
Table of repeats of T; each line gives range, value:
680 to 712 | 273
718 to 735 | 343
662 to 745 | 317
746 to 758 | 345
